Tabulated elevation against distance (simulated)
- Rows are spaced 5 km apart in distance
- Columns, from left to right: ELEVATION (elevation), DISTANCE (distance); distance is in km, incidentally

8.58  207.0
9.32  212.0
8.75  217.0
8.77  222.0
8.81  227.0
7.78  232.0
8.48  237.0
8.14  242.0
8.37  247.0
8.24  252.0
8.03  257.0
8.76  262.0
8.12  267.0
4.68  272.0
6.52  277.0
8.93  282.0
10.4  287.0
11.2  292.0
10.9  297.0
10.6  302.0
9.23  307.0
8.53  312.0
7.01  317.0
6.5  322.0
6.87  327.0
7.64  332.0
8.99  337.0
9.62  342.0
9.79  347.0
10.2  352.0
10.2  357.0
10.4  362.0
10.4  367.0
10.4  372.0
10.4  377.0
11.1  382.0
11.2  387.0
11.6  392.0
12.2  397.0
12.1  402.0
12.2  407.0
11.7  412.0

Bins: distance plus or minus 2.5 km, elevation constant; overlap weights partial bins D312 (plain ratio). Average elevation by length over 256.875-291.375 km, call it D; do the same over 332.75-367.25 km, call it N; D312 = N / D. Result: 1.2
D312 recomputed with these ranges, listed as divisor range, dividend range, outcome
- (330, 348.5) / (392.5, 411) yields 1.34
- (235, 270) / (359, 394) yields 1.30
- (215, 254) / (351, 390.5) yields 1.26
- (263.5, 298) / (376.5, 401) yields 1.33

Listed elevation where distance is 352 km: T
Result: 10.2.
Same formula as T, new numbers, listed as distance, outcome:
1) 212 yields 9.32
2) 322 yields 6.5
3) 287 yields 10.4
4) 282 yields 8.93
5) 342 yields 9.62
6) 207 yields 8.58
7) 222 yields 8.77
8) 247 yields 8.37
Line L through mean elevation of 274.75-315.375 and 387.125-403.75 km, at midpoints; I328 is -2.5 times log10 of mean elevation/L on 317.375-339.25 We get 0.35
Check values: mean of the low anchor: 9.5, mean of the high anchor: 11.9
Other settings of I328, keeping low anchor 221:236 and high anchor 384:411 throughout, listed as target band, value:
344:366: 0.09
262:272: 0.23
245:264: 0.08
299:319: 0.13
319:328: 0.48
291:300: -0.13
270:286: 0.31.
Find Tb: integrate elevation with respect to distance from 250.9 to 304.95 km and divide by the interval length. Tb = 8.78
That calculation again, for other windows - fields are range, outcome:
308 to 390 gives 9.34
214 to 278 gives 8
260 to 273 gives 7.42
